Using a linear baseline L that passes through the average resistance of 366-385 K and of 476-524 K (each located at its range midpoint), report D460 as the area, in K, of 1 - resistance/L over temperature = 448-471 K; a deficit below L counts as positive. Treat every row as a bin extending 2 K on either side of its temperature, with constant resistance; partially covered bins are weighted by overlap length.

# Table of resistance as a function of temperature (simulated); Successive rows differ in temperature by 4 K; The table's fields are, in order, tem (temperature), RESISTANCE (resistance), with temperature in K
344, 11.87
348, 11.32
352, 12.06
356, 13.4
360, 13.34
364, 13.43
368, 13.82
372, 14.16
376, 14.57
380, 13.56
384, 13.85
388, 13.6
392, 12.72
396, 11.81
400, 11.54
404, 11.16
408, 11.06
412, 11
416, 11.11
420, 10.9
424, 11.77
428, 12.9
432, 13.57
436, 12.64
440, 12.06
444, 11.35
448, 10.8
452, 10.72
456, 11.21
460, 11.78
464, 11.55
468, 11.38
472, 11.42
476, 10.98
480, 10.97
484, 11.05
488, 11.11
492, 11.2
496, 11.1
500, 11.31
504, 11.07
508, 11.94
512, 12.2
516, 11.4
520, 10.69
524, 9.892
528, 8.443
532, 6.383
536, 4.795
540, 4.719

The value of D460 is 1.6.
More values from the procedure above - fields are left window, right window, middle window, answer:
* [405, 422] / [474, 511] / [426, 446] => -2.57 K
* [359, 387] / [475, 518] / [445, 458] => 1.37 K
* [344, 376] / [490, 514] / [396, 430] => 2.81 K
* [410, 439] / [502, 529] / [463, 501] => 0.33 K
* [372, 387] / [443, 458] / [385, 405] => 1.57 K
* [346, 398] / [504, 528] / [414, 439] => 0.42 K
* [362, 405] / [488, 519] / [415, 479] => 3.15 K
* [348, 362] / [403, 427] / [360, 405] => -4.19 K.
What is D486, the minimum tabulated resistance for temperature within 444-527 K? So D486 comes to 9.892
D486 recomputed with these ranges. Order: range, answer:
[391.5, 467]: 10.72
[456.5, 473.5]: 11.38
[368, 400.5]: 11.54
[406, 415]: 11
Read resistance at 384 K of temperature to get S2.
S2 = 13.85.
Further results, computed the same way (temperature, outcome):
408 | 11.06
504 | 11.07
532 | 6.383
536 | 4.795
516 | 11.4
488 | 11.11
